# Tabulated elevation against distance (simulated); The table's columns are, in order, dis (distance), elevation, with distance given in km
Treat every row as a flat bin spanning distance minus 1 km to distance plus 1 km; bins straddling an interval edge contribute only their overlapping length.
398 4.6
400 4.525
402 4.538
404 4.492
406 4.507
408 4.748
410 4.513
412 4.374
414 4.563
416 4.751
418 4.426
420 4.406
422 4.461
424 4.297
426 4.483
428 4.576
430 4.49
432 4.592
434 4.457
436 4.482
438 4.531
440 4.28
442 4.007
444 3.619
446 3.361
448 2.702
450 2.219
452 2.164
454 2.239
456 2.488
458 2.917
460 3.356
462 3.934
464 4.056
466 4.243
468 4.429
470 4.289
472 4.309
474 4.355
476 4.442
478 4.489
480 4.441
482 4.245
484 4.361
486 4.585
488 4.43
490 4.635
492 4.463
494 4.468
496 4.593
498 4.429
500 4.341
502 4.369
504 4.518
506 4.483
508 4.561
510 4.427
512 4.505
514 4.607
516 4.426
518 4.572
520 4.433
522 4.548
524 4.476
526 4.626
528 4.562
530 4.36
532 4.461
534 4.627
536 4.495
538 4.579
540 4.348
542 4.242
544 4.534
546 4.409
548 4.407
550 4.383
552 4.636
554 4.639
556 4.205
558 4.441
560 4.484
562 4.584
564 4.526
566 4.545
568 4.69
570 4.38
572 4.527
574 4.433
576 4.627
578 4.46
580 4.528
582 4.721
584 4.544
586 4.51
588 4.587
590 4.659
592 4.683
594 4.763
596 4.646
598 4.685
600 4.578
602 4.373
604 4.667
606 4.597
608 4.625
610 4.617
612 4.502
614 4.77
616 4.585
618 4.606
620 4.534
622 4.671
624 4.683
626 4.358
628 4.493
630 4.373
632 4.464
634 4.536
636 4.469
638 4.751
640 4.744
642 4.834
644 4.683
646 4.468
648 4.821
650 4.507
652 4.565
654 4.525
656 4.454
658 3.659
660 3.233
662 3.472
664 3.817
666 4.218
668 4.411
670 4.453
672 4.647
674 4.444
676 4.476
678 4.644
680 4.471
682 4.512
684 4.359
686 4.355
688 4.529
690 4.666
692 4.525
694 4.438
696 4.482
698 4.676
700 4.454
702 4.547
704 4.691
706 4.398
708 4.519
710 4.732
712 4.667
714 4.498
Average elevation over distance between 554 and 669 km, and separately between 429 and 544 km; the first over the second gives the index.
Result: 1.1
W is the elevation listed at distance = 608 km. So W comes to 4.625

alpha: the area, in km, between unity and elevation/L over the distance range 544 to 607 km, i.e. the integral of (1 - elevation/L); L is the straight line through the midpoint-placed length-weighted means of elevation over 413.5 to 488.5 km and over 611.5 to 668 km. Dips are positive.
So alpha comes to -3.9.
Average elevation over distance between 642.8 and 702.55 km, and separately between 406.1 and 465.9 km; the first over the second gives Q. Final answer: 1.1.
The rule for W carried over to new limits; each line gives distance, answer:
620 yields 4.534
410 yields 4.513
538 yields 4.579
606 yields 4.597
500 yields 4.341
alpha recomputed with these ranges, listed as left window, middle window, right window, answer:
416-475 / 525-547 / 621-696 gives -1.9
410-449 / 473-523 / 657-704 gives -2.2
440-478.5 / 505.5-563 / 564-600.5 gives -4.2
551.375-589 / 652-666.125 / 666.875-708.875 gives 1.8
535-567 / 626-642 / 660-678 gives -1.0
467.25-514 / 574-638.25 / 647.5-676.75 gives -4.1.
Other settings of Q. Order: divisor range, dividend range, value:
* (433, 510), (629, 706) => 1.10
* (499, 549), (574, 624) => 1.03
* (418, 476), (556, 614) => 1.18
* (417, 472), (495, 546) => 1.17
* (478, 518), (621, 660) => 1.01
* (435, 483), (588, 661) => 1.21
